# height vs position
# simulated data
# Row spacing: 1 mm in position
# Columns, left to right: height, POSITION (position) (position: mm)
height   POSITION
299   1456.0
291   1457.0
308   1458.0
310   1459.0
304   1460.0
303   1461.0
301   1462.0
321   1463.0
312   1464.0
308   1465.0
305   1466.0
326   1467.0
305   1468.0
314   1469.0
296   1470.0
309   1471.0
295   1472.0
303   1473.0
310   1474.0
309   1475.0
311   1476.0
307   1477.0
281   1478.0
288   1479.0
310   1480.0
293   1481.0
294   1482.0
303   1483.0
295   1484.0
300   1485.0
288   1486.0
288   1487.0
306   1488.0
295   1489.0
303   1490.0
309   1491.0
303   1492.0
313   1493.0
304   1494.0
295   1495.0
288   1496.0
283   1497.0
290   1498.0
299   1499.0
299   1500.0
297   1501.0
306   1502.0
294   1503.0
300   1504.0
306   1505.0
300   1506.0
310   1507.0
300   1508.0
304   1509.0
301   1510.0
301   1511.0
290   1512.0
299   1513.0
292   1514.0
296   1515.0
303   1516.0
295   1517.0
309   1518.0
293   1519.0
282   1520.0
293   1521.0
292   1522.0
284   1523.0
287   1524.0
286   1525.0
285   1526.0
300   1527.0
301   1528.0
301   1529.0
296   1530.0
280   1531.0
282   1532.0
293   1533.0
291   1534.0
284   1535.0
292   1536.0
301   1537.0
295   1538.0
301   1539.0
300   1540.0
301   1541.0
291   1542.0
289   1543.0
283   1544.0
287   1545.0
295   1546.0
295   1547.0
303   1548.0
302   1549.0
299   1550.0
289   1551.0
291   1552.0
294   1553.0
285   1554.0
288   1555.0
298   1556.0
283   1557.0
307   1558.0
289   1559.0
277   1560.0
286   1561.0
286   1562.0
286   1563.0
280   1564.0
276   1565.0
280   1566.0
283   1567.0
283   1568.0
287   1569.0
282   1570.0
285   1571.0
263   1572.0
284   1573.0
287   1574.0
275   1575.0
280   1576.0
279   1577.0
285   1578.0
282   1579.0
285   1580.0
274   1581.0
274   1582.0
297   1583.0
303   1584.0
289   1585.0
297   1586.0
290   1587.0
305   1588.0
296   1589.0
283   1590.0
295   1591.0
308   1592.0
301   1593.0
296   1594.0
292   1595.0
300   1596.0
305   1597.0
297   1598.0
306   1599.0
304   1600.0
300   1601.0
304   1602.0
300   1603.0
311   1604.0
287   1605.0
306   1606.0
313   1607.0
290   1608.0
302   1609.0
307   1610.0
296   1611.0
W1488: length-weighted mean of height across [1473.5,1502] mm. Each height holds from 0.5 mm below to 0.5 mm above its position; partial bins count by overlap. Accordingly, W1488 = 299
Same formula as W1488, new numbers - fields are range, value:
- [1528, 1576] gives 289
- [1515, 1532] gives 293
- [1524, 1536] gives 291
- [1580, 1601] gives 295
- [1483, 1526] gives 297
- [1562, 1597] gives 287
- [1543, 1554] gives 293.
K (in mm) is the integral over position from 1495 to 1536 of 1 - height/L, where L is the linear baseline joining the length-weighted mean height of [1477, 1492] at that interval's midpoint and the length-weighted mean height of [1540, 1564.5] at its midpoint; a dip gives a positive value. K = -0.04 mm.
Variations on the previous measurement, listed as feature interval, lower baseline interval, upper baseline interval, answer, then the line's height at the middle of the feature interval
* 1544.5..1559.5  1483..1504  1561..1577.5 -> -0.5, 285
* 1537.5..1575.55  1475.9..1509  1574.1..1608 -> 0.9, 296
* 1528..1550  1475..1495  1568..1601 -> 0.1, 295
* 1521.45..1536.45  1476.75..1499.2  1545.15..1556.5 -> 0.3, 295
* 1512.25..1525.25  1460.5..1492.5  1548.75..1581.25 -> 0.1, 294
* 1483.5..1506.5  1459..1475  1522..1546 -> 0.2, 301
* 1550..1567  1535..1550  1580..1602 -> 0.5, 295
